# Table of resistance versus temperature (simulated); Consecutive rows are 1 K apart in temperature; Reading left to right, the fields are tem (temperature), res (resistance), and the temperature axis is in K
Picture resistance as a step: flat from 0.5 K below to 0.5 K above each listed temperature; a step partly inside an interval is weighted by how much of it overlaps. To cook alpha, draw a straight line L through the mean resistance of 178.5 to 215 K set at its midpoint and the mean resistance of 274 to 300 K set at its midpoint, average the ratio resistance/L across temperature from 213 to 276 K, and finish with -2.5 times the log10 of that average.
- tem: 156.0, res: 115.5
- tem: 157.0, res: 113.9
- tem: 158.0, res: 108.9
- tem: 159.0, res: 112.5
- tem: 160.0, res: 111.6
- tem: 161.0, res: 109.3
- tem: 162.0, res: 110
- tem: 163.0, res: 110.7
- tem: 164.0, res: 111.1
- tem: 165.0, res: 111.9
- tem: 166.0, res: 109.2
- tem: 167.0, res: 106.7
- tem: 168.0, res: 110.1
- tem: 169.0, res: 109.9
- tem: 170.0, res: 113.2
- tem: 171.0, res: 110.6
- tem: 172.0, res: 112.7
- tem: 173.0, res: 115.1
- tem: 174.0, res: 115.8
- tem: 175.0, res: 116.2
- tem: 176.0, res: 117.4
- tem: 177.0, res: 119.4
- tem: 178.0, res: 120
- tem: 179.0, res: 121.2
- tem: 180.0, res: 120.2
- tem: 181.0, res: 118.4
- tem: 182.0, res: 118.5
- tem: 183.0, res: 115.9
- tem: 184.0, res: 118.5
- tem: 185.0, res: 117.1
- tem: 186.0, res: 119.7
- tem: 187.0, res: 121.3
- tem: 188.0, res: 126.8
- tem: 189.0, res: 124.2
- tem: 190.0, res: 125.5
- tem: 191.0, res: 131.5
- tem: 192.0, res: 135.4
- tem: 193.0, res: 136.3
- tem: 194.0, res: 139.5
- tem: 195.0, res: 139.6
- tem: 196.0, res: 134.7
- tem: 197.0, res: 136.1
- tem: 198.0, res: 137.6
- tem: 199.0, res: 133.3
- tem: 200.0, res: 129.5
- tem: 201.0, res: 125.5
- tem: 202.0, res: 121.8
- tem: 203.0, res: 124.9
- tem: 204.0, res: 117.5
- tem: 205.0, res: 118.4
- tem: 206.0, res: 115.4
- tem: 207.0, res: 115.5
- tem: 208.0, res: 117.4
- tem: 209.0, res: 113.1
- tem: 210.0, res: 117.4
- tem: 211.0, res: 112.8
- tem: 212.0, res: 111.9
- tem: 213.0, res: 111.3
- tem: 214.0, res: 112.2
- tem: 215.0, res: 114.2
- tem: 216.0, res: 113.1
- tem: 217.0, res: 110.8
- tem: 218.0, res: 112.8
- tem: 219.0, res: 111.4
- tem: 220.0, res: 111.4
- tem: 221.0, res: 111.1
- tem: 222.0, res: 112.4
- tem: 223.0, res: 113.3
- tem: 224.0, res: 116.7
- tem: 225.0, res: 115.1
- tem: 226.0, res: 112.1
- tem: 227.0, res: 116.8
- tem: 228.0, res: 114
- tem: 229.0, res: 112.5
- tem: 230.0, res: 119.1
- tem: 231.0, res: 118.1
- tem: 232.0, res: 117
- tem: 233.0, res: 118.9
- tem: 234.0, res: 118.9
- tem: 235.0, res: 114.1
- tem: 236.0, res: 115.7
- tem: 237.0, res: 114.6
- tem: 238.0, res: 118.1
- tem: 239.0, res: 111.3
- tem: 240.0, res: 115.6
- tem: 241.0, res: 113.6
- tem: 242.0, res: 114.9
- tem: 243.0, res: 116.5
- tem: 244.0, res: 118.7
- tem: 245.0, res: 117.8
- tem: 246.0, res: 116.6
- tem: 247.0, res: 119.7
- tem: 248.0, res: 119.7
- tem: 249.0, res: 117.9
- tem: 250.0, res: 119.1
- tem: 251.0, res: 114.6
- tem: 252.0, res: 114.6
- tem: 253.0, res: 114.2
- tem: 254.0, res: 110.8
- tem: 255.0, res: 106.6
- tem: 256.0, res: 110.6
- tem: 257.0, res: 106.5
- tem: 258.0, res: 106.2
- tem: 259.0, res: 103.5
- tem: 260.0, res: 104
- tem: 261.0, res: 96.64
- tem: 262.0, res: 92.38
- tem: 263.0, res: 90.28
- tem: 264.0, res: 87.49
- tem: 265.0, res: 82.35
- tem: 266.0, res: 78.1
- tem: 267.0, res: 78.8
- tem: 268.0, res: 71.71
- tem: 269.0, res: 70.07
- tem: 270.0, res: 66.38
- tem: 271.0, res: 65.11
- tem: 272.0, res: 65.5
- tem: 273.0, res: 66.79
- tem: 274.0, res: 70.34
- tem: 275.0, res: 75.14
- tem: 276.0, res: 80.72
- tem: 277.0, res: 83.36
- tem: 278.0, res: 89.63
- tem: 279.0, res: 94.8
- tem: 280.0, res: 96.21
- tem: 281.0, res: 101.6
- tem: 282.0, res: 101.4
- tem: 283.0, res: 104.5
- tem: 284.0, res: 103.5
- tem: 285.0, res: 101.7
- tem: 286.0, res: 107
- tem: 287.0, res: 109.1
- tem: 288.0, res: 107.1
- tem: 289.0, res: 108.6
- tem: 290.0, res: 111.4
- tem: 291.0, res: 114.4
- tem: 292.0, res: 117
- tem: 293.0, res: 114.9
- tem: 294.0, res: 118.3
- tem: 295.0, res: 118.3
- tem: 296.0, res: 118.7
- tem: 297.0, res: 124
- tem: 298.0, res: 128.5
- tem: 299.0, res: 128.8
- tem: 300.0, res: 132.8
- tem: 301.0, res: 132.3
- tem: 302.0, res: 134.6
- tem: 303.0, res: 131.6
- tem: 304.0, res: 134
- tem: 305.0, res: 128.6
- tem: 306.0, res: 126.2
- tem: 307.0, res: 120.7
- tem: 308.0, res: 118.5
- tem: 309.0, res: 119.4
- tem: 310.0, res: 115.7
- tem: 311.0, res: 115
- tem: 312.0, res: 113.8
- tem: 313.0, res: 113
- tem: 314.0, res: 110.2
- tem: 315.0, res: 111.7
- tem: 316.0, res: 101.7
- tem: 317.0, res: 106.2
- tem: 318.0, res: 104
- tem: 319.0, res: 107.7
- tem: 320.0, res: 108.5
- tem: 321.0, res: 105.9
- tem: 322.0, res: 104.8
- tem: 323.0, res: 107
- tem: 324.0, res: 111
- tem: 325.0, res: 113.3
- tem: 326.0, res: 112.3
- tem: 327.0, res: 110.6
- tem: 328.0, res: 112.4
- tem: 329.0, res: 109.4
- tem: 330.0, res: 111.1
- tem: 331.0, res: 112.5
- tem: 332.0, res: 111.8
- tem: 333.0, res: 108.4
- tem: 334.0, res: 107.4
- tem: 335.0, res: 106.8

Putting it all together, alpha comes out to 0.09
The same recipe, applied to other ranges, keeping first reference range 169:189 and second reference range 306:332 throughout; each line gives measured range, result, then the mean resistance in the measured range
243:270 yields 0.121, 102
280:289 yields 0.087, 104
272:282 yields 0.322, 84.2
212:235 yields 0.014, 114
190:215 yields -0.069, 124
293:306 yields -0.134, 127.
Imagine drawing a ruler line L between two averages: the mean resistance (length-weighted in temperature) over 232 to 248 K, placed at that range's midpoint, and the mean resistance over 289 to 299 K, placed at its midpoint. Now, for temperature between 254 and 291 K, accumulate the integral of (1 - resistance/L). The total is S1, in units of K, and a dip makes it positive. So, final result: 8.03 K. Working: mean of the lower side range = 116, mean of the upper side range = 118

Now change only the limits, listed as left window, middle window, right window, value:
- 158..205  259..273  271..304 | 3.58 K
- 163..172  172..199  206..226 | -3.15 K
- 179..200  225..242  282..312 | 1.12 K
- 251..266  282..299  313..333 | -1.25 K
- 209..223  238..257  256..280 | -3.87 K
